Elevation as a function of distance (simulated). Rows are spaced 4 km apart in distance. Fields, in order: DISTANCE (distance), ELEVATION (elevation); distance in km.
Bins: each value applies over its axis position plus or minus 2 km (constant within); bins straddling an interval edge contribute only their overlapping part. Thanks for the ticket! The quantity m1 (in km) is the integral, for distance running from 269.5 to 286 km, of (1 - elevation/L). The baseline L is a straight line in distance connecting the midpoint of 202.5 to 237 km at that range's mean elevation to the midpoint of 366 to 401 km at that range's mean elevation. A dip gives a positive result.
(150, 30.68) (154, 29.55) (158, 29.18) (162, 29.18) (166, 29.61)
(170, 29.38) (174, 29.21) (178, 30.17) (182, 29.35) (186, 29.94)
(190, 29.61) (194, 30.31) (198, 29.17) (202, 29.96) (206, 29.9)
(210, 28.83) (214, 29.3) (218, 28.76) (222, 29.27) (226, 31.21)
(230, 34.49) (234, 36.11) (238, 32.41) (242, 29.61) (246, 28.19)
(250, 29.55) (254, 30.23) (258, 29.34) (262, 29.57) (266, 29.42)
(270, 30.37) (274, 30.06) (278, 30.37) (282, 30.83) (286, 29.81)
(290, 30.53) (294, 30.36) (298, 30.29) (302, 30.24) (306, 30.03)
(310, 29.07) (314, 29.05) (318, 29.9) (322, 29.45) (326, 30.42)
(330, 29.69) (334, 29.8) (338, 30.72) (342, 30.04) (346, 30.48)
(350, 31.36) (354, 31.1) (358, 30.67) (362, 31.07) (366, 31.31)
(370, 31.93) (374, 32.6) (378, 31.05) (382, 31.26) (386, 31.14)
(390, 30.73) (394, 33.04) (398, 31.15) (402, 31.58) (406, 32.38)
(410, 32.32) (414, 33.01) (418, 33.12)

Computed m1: 0.45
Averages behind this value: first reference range 31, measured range 30.3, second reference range 31.6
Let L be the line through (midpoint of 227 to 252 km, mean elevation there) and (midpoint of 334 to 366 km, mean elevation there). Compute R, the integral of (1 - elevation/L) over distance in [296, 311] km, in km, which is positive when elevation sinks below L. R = 0.6 km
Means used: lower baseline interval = 31.7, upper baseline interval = 30.7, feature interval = 30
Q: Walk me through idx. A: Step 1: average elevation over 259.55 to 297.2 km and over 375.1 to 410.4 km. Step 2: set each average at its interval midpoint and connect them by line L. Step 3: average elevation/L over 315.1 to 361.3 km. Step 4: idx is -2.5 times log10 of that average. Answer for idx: 0.02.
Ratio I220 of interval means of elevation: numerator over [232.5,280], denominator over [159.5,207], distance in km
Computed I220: 1.0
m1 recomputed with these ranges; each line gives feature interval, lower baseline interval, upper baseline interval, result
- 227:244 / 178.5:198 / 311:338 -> -1.87 km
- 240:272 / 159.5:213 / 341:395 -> 0.73 km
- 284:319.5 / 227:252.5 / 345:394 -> 1.78 km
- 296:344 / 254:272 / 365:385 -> 1.26 km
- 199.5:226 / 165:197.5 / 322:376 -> 0.37 km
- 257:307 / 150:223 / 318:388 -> 0.24 km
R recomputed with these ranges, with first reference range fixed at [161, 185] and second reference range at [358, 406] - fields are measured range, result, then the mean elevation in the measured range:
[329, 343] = 0.45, 30.1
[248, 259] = 0.20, 29.7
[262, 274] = 0.22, 29.9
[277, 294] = 0.12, 30.4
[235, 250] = -0.11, 30.4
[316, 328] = 0.40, 29.9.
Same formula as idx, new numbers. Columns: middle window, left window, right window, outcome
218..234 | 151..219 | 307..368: -0.075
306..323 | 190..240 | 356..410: 0.064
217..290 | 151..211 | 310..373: -0.021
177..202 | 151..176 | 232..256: 0.006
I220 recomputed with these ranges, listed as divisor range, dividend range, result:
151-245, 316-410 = 1.03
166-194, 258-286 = 1.01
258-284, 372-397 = 1.05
